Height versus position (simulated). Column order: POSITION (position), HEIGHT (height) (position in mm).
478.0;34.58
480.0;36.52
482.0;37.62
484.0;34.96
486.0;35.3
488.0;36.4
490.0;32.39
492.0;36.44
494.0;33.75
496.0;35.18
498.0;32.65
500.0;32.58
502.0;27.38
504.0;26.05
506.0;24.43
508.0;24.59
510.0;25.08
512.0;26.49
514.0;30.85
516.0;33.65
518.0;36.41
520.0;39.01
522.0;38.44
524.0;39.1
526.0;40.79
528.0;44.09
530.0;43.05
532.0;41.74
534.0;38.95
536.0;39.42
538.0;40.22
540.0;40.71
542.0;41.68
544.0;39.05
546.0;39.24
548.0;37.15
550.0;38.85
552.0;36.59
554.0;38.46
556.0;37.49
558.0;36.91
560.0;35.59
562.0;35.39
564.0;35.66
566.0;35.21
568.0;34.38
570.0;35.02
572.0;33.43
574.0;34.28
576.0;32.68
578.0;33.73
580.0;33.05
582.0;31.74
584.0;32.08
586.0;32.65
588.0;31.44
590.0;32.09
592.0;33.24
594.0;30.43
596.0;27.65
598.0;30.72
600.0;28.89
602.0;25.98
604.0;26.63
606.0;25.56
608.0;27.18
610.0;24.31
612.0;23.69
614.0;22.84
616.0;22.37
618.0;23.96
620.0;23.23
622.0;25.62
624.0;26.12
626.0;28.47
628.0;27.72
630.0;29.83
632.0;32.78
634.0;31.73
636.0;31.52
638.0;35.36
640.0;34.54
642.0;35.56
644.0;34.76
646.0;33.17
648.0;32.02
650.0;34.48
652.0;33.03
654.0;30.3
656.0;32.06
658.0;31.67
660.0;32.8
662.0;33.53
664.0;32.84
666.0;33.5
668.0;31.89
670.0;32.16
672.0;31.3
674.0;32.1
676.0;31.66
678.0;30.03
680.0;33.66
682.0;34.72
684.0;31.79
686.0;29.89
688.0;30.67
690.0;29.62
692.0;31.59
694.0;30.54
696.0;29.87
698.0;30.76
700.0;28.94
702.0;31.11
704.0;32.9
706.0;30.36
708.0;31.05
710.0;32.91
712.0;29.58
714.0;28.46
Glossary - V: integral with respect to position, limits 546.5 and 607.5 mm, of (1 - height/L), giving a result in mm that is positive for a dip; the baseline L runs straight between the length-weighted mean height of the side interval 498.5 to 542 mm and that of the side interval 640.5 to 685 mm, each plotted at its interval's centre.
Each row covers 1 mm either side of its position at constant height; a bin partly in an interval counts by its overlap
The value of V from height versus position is 1.8 mm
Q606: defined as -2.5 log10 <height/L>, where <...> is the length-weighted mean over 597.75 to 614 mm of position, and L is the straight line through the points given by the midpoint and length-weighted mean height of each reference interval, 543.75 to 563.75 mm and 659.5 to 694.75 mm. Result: 0.32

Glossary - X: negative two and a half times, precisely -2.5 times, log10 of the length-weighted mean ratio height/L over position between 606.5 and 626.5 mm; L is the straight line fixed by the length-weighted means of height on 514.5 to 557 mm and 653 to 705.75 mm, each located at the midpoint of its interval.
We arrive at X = 0.375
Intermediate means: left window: 39.1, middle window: 24.7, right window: 31.6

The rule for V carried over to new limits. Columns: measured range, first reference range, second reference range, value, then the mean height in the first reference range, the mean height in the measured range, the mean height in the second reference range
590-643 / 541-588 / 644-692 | 8.55 mm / 35.6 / 28.4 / 32.2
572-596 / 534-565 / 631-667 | 2.70 mm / 38.2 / 32.3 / 33.1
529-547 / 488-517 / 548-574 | -3.55 mm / 30.3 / 40.5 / 36.1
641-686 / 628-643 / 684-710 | -1.15 mm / 32.7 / 32.6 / 30.7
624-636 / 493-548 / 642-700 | 1.11 mm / 35.4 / 29.9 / 32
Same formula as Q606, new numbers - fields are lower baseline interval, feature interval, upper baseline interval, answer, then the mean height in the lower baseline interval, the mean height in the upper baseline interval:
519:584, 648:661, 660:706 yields 0.017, 37.5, 31.6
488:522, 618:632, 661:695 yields 0.173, 31.4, 31.9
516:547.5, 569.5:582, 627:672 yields 0.113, 39.9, 32.6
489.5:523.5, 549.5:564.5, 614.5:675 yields -0.175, 31.6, 30.9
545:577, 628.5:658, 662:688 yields 0.013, 36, 32.1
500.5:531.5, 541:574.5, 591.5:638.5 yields -0.186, 33.4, 27.6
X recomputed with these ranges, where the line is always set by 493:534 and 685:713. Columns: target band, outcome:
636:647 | -0.09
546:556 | -0.14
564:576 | -0.05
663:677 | -0.03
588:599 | 0.06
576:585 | 0.00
